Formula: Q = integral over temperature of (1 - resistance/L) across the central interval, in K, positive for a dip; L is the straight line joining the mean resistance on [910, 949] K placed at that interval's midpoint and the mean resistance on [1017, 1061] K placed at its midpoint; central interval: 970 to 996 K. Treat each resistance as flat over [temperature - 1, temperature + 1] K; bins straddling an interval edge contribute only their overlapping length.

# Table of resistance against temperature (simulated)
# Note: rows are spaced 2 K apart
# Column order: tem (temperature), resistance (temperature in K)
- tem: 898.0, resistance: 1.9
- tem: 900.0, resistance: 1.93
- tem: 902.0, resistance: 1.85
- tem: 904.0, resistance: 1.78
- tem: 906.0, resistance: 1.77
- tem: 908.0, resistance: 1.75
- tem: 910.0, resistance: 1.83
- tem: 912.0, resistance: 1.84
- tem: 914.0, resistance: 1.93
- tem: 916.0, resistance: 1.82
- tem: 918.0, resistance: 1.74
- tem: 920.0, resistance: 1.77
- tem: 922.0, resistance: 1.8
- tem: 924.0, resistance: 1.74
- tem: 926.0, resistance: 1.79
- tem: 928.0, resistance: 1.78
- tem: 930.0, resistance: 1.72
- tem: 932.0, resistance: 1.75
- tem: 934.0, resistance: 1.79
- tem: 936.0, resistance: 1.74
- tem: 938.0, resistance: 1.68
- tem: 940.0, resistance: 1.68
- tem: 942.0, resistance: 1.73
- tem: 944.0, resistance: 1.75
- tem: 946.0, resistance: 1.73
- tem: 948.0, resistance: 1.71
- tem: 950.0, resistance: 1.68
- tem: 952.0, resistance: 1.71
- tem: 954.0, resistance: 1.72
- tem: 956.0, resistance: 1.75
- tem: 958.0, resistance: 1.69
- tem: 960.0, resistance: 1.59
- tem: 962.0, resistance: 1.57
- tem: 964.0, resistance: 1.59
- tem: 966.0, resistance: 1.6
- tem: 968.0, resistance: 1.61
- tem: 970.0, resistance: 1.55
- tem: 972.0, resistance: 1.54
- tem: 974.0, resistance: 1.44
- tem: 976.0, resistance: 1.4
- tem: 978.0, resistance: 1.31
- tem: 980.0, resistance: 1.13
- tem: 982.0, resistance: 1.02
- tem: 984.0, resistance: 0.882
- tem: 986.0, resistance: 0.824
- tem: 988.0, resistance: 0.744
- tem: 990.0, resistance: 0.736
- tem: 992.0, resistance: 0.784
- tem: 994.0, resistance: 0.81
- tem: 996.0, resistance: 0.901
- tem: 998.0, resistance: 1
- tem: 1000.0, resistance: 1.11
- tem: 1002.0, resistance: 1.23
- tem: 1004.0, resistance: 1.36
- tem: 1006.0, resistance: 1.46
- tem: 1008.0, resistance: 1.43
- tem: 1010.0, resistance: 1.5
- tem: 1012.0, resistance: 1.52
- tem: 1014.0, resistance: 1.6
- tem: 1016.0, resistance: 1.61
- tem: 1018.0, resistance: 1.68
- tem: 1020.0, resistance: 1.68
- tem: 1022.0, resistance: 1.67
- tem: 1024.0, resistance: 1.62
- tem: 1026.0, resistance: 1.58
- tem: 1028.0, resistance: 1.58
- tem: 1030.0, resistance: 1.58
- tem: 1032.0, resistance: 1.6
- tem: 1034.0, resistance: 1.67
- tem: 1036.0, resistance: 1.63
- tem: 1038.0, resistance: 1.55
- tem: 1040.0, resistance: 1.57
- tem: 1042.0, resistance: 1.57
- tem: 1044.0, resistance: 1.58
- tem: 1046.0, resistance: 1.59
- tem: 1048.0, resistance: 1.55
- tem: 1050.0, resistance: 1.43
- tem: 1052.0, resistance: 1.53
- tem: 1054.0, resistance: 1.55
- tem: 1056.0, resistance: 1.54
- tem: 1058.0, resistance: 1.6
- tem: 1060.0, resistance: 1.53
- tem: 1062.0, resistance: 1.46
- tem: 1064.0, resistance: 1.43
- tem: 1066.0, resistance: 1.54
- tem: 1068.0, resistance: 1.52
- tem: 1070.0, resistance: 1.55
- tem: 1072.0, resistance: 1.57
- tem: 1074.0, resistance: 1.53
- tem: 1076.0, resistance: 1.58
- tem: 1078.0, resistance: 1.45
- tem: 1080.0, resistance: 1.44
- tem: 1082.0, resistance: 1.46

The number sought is 9.5 K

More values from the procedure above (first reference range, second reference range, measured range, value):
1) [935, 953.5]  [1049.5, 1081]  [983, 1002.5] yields 8.8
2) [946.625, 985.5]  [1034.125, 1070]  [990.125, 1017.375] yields 4.9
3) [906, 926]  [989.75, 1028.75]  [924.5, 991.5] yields 4.2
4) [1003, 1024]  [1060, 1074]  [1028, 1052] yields -0.6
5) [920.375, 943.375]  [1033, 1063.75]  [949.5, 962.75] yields 0.2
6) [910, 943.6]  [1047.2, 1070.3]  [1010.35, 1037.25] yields -0.5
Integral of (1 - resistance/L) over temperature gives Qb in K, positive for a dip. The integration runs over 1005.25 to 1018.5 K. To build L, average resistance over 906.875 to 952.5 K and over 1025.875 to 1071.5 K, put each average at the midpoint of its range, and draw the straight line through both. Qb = 0.6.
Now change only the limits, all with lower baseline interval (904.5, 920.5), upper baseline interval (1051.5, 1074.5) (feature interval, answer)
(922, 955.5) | 0.5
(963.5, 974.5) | 0.9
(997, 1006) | 2.4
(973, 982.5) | 2.3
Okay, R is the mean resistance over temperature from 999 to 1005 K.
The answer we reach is 1.23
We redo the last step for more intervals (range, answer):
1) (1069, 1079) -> 1.54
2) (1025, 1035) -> 1.6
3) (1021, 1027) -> 1.62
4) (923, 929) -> 1.77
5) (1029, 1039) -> 1.61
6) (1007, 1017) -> 1.53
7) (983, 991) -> 0.797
